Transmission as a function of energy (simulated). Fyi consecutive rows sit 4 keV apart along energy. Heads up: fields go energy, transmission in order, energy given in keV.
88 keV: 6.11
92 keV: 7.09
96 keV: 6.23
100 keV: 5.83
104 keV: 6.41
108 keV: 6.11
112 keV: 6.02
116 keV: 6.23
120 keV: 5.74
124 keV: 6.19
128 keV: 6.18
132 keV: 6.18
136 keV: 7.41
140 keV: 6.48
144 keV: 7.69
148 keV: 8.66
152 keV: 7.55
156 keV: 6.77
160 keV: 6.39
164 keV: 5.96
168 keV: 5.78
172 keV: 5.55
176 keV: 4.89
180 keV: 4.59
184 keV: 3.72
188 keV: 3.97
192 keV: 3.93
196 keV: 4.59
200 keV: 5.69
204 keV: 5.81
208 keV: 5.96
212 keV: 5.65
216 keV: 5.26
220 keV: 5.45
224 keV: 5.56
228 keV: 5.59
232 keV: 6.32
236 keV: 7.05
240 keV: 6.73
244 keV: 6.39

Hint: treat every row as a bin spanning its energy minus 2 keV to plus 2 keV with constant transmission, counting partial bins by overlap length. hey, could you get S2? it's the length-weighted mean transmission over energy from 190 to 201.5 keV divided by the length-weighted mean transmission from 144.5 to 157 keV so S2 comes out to 0.6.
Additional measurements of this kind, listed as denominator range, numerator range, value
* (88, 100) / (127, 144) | 1.04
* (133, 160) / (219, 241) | 0.84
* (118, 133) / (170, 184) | 0.80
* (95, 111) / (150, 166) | 1.09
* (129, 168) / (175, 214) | 0.70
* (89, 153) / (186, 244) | 0.84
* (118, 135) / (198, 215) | 0.93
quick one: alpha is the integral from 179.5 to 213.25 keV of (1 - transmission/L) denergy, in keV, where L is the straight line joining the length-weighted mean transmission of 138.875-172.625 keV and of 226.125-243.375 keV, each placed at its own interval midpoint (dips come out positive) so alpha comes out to 8.9 keV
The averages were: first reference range 6.82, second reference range 6.43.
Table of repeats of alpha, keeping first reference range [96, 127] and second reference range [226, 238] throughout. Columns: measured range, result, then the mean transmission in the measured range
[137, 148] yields -2.2 keV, 7.4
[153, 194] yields 6.5 keV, 5.21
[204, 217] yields 1.2 keV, 5.68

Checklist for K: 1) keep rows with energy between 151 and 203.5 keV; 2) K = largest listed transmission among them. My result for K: 7.55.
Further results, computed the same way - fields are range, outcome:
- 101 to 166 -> 8.66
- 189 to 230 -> 5.96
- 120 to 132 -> 6.19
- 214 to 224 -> 5.56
